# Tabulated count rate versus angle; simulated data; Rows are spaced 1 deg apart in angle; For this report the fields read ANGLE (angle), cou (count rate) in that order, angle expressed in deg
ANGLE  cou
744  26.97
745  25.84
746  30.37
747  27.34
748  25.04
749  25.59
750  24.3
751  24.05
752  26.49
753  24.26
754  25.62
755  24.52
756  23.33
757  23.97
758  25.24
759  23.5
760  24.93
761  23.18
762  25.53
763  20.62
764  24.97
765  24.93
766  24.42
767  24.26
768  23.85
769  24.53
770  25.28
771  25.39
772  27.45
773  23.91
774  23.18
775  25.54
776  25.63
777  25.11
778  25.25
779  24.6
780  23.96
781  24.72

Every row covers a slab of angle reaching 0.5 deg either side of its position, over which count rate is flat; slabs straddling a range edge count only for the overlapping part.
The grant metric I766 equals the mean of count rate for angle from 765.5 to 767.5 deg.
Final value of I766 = 24.3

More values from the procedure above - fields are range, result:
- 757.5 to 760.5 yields 24.6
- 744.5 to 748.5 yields 27.1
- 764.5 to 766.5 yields 24.7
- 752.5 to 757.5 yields 24.3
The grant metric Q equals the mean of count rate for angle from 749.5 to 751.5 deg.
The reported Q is 24.2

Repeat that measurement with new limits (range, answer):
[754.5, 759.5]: 24.1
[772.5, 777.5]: 24.7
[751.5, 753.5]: 25.4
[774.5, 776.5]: 25.6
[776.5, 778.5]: 25.2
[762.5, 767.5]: 23.8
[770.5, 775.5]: 25.1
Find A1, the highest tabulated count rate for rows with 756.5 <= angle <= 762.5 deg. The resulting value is 25.53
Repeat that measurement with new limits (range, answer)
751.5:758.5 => 26.49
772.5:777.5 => 25.63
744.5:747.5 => 30.37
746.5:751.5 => 27.34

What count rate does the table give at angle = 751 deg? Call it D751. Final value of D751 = 24.05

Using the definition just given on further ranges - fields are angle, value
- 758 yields 25.24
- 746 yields 30.37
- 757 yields 23.97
